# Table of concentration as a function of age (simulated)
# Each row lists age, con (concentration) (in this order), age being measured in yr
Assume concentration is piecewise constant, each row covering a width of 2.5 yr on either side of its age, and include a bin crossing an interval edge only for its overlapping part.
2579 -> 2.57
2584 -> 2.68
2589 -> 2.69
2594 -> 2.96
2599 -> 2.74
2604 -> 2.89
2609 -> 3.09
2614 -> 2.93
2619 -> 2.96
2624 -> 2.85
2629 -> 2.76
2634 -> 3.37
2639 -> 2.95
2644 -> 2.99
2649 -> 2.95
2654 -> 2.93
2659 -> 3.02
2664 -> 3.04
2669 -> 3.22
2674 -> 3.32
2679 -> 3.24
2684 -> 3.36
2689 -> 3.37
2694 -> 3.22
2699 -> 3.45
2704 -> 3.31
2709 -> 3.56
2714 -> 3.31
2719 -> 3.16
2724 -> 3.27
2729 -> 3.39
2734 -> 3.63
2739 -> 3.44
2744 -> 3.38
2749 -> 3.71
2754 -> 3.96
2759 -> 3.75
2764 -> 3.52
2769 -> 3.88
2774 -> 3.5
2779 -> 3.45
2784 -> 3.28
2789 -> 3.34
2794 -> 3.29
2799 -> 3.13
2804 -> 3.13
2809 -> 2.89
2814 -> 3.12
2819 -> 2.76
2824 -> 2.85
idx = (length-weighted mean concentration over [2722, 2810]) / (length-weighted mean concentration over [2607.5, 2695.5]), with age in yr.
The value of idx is 1.12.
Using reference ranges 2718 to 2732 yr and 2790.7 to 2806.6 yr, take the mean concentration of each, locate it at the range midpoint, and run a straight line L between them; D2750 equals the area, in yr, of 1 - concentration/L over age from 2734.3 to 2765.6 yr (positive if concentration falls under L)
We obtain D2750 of -3.5 yr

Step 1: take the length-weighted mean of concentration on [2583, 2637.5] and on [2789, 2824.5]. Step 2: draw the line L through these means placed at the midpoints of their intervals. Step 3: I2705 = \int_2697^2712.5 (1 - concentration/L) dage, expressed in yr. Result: -2.3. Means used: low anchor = 2.91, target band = 3.43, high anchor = 3.06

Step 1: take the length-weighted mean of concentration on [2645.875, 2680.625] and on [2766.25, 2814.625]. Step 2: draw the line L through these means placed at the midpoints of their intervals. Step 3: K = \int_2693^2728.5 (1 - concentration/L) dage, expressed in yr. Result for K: -1.8 yr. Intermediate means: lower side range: 3.1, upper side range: 3.31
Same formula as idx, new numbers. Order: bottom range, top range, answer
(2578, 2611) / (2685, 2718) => 1.20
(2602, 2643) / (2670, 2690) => 1.11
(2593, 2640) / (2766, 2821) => 1.10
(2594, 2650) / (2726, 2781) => 1.22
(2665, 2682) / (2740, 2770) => 1.13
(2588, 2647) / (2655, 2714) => 1.11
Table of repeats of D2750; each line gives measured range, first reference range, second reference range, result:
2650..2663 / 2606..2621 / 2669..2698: 0.83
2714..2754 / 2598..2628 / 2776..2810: -4.12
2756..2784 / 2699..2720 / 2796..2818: -3.76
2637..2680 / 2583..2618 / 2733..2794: 0.61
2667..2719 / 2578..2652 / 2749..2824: -3.75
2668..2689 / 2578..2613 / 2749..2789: -0.68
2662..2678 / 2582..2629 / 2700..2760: -0.09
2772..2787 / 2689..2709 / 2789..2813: -1.05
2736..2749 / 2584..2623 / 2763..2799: -0.62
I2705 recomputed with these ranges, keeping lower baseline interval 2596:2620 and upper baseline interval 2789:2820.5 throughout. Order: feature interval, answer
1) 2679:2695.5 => -1.8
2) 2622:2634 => 0.1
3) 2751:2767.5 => -3.8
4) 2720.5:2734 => -1.6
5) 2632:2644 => -0.7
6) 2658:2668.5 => -0.4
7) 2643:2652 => 0.0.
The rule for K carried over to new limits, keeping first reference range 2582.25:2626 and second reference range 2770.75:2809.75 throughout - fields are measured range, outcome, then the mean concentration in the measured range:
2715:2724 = -0.3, 3.22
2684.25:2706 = -1.9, 3.34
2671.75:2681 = -0.8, 3.28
